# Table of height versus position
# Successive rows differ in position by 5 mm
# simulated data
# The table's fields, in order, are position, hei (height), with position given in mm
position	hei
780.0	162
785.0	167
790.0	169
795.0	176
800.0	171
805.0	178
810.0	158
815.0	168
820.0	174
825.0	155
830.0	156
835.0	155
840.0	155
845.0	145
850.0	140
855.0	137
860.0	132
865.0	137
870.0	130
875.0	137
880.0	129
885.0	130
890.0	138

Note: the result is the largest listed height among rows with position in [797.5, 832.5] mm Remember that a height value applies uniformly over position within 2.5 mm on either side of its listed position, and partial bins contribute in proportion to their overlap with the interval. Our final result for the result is 178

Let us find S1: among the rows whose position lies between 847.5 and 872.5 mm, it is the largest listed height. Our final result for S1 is 140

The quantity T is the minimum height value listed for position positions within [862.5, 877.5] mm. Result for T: 130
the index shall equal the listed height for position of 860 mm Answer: 132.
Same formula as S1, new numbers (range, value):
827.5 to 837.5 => 156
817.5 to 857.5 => 174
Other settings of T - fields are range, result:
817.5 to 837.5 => 155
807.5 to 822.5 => 158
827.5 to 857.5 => 137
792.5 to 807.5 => 171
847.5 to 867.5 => 132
